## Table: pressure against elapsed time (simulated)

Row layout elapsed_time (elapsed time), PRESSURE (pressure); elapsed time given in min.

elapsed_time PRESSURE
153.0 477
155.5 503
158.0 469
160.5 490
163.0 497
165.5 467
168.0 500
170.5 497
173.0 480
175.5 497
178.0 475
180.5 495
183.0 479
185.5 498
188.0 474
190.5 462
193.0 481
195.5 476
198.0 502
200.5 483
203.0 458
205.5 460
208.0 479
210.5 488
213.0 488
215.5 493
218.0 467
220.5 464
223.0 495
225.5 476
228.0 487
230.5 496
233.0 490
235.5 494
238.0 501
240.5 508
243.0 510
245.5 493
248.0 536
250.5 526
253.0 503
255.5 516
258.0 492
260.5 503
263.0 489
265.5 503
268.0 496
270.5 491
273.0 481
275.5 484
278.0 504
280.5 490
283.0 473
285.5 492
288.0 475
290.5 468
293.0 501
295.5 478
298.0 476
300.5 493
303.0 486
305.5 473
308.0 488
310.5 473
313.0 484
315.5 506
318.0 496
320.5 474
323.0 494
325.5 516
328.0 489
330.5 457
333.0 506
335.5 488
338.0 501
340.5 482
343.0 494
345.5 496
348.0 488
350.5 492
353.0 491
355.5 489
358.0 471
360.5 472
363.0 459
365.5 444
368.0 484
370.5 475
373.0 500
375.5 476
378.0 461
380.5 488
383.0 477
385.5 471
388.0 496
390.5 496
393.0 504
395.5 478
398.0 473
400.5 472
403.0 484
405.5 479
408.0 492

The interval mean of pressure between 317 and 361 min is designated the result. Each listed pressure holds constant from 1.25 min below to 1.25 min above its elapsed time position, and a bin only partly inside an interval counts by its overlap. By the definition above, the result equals 489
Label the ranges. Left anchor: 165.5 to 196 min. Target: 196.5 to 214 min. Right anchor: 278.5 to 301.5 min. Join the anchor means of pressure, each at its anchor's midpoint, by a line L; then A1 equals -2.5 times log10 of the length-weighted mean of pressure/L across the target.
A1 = 0.01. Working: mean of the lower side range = 484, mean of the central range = 480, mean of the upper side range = 483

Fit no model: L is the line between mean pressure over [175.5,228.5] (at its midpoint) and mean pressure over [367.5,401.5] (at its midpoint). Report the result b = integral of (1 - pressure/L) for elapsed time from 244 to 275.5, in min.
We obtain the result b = -1.4 min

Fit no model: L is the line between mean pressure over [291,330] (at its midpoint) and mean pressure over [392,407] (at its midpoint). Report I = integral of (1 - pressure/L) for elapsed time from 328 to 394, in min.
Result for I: 0.1 min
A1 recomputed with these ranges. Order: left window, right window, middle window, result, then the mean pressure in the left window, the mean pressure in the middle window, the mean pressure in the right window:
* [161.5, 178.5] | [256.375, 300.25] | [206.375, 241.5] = 0.00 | 488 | 487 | 488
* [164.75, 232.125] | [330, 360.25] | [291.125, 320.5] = 0.00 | 482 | 486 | 488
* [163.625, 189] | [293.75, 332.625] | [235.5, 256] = -0.05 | 487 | 510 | 486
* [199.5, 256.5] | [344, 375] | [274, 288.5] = 0.00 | 492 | 487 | 480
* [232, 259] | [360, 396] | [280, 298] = 0.04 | 507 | 482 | 479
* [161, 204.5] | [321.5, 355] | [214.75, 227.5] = 0.01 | 484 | 479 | 492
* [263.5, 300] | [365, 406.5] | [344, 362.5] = 0.00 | 487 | 485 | 481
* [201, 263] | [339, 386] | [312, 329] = -0.02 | 492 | 494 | 480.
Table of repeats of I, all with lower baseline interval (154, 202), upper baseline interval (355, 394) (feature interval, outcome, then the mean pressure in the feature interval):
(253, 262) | -0.4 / 503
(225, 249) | -0.8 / 499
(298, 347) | -0.9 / 489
